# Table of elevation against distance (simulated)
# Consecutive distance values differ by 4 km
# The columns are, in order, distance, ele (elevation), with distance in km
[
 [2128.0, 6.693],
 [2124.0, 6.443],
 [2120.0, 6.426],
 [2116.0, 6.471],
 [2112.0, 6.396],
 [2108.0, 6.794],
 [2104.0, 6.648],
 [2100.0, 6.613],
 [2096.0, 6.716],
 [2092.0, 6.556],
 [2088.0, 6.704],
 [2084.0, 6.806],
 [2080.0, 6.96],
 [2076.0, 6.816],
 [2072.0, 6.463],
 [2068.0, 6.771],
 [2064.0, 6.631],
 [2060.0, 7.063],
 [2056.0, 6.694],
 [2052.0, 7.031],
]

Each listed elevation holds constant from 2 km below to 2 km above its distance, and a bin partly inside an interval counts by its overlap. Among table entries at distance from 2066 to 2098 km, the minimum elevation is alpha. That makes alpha 6.463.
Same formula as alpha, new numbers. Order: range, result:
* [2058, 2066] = 6.631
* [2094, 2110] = 6.613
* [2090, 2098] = 6.556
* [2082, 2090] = 6.704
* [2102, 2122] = 6.396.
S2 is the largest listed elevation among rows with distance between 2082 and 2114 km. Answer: 6.806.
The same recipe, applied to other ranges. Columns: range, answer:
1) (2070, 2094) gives 6.96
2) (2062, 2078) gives 6.816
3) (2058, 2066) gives 7.063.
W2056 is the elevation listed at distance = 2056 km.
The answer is 6.694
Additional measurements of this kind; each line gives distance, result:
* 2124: 6.443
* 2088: 6.704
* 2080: 6.96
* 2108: 6.794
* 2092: 6.556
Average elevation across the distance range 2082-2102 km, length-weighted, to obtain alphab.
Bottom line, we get 6.68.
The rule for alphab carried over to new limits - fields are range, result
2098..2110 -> 6.68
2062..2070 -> 6.7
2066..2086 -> 6.76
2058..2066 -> 6.85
